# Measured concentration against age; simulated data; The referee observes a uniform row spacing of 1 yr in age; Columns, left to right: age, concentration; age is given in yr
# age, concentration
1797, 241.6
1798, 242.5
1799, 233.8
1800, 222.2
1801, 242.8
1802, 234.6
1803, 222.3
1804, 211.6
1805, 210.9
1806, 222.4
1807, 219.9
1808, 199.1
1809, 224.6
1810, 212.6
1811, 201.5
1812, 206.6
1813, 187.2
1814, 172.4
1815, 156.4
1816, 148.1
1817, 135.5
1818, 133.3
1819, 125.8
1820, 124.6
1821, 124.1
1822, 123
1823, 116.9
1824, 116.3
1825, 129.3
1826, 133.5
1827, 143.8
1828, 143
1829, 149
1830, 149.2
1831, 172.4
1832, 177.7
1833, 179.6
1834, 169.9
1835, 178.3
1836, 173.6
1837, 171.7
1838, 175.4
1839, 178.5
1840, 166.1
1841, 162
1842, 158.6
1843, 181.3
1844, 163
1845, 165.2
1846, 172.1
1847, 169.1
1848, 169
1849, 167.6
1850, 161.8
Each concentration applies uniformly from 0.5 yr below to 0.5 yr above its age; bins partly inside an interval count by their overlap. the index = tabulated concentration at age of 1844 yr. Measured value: 163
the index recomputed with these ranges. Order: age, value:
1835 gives 178.3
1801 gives 242.8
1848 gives 169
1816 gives 148.1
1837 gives 171.7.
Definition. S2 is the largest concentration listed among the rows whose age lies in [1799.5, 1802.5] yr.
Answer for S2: 242.8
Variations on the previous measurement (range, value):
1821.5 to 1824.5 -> 123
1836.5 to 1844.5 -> 181.3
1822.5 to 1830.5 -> 149.2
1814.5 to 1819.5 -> 156.4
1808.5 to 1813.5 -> 224.6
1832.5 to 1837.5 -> 179.6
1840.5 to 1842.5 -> 162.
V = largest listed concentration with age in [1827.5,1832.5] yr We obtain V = 177.7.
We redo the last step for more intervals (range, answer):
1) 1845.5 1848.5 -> 172.1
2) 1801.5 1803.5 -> 234.6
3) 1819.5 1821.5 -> 124.6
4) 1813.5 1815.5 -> 172.4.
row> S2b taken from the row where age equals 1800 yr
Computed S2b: 222.2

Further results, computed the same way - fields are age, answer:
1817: 135.5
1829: 149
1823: 116.9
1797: 241.6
